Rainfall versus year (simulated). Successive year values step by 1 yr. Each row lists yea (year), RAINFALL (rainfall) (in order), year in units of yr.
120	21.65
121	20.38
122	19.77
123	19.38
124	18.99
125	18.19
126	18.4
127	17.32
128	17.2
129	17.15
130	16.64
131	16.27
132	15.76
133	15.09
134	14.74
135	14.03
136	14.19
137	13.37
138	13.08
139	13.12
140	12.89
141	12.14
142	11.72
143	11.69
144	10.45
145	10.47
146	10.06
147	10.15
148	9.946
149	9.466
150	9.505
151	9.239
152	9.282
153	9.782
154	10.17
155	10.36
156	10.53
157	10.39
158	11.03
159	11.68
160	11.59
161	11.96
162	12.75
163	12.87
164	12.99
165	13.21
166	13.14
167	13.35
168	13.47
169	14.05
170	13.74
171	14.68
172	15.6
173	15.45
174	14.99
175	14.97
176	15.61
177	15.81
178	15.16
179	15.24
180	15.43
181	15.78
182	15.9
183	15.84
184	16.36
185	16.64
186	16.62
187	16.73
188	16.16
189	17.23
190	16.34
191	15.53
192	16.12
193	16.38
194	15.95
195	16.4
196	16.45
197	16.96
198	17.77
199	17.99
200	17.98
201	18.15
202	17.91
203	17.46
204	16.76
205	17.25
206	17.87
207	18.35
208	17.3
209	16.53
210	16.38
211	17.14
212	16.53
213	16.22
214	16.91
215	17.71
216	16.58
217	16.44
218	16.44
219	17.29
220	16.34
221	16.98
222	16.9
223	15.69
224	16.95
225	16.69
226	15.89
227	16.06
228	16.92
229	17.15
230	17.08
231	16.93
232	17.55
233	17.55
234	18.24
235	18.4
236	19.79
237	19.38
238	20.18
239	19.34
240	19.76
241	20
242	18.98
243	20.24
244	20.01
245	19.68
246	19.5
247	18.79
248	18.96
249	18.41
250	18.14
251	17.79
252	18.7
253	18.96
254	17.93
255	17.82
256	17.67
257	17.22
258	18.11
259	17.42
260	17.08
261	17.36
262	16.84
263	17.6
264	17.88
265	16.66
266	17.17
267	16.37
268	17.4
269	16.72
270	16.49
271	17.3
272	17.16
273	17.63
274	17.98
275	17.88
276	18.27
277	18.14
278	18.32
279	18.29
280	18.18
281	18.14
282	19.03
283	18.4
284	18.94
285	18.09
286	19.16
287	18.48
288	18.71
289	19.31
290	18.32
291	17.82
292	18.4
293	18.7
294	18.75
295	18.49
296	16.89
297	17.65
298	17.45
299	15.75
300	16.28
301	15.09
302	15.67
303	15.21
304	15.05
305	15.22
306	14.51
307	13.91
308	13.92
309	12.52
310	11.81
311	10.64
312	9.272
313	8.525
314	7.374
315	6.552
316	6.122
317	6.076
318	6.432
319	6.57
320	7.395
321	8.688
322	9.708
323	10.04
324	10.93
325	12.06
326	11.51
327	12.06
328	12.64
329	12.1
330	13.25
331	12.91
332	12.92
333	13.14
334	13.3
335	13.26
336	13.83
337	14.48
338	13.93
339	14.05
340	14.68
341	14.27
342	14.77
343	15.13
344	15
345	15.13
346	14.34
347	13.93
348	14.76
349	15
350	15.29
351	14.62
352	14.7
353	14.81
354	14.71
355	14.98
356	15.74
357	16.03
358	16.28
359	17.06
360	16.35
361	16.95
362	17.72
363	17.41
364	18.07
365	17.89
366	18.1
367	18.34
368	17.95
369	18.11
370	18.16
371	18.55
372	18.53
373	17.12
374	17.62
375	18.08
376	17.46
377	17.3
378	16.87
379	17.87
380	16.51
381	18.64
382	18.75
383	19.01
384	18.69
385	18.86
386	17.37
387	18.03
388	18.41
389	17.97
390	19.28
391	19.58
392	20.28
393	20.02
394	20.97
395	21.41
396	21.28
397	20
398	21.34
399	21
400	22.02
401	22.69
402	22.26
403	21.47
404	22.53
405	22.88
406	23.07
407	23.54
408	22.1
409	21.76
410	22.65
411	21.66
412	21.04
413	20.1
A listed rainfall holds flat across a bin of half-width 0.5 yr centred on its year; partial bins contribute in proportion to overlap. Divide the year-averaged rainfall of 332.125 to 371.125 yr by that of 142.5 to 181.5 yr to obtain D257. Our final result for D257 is 1.3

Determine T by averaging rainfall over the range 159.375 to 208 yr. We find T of 15.7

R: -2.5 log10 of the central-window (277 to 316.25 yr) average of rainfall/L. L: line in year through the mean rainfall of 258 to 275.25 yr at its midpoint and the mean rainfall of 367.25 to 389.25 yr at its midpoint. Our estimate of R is 0.11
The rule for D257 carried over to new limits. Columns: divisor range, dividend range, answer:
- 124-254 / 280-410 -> 1.03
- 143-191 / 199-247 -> 1.34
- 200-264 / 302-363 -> 0.73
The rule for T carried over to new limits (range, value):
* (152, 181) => 13.2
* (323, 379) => 15.3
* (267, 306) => 17.5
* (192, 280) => 17.6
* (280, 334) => 13.9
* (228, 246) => 18.8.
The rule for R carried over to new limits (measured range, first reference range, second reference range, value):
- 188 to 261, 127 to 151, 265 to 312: -0.16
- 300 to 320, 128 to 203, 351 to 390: 0.42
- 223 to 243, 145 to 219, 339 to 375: -0.19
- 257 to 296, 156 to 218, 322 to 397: -0.13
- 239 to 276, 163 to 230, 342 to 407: -0.08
